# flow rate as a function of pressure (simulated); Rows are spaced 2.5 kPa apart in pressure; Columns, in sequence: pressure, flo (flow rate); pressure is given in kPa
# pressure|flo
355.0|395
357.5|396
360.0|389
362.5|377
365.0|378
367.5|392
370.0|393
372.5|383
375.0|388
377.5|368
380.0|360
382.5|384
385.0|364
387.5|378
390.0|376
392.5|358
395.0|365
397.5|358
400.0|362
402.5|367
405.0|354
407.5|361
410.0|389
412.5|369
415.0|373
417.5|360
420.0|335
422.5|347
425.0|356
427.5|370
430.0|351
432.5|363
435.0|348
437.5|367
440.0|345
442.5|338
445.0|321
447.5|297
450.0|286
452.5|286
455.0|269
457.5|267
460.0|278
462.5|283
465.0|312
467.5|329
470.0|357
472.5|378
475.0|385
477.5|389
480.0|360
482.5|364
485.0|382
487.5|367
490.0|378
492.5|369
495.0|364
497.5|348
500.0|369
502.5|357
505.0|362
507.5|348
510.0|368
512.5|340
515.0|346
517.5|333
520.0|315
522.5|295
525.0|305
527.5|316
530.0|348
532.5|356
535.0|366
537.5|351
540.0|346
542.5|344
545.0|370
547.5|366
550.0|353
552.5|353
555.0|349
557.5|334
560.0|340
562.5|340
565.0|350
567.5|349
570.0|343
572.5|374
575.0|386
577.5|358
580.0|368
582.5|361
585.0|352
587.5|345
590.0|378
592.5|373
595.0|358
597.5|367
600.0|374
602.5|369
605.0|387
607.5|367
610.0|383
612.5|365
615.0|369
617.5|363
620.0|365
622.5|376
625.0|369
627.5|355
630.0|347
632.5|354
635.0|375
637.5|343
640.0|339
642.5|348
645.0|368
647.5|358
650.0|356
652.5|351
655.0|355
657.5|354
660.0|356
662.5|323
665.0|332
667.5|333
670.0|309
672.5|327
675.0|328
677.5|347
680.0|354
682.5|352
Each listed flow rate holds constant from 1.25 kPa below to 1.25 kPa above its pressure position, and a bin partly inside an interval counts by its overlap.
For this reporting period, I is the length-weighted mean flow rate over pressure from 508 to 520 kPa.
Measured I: 344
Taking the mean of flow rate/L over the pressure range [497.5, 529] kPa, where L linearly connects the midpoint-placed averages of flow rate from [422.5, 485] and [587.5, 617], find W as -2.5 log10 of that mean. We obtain 0.033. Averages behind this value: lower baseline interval 335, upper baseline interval 370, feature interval 338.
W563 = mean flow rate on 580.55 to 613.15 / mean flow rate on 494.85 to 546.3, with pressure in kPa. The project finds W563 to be 1.07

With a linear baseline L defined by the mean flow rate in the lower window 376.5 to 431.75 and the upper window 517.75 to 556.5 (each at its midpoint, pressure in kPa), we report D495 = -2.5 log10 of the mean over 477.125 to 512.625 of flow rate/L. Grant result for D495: -0.05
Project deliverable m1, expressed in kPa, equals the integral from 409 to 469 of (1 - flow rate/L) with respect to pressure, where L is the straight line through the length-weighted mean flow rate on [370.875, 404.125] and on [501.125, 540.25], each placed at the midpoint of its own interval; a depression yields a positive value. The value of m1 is 4.7 kPa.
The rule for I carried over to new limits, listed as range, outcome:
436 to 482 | 326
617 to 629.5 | 365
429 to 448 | 343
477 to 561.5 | 351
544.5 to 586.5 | 355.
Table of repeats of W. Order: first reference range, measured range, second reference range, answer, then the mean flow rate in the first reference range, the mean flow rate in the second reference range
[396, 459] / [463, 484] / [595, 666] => -0.03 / 341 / 360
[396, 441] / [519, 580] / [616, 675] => 0.02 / 360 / 350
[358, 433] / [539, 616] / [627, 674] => -0.02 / 369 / 346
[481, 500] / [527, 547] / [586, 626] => 0.05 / 367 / 369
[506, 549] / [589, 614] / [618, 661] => -0.06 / 342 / 357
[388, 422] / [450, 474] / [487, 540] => 0.16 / 364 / 347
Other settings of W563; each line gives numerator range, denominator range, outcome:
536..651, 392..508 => 1.03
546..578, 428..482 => 1.07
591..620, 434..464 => 1.21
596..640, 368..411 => 0.98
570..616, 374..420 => 1.00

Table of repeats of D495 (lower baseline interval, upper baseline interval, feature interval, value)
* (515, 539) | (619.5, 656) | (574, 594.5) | -0.06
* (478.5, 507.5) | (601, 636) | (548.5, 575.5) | 0.05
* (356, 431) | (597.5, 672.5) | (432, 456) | 0.15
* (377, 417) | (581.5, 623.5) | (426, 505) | 0.08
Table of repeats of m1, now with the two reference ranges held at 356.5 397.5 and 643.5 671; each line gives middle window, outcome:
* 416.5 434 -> 0.8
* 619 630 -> -0.5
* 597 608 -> -0.7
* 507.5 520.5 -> 0.7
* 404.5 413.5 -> 0.1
